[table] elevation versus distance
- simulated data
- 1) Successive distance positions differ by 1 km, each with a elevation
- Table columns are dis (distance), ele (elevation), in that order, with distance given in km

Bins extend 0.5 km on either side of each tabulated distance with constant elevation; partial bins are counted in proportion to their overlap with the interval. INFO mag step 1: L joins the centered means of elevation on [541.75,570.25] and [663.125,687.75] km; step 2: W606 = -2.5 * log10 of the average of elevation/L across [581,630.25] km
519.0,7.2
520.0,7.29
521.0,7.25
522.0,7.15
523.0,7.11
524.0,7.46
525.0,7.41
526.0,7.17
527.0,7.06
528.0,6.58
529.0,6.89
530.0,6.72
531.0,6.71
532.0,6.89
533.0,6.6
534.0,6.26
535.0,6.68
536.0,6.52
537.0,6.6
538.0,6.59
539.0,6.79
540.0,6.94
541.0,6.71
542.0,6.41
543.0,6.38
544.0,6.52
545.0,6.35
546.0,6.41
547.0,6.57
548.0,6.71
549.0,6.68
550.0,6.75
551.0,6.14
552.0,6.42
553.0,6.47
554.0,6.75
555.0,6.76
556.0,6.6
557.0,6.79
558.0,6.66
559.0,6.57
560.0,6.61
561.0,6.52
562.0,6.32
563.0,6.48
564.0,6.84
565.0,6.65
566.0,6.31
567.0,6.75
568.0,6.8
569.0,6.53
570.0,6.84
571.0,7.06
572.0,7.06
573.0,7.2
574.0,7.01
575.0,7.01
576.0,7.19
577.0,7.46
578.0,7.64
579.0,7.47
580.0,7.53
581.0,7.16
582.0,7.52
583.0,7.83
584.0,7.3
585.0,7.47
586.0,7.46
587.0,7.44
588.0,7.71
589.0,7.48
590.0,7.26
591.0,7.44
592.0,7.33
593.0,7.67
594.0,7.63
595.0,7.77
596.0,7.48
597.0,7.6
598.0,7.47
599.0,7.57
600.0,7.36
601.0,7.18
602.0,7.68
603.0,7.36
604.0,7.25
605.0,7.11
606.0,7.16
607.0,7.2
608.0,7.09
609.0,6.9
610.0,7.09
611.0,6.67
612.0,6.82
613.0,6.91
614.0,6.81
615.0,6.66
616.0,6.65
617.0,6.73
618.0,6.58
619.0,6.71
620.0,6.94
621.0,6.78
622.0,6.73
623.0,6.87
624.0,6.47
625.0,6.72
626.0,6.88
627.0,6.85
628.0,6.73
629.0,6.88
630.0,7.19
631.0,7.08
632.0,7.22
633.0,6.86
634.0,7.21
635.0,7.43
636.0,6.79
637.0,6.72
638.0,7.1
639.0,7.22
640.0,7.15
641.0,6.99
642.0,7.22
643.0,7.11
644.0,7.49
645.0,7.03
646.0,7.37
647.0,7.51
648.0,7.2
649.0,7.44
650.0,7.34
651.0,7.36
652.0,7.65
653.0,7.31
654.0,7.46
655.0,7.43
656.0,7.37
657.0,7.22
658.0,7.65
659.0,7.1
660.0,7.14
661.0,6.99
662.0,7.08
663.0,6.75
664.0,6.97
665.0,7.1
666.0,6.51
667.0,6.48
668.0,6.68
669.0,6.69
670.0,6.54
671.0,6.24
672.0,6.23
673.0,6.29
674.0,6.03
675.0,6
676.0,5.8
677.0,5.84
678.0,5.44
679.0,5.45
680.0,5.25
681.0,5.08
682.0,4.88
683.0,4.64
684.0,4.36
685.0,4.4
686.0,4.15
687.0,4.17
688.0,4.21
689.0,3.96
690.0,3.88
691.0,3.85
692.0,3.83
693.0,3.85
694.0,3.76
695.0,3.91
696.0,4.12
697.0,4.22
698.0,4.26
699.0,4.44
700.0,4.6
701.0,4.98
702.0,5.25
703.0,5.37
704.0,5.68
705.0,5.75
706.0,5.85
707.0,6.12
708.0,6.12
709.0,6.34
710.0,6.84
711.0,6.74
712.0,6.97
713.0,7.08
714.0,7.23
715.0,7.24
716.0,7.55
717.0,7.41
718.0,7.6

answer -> -0.15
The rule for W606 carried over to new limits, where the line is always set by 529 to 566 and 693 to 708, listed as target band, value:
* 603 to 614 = -0.19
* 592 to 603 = -0.24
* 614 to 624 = -0.16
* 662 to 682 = -0.18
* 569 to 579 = -0.14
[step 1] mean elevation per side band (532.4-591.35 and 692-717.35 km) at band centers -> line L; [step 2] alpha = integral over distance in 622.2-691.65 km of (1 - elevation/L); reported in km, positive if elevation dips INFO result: -4.6 km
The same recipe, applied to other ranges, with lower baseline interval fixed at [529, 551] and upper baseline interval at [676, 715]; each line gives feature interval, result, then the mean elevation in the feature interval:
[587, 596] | -2.1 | 7.53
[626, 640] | -3.2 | 7.02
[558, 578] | -1.5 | 6.82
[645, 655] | -3.3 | 7.39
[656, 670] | -3.9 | 6.95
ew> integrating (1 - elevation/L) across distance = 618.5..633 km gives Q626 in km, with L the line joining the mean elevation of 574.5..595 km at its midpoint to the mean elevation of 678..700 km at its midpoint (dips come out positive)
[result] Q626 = -1.5 km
